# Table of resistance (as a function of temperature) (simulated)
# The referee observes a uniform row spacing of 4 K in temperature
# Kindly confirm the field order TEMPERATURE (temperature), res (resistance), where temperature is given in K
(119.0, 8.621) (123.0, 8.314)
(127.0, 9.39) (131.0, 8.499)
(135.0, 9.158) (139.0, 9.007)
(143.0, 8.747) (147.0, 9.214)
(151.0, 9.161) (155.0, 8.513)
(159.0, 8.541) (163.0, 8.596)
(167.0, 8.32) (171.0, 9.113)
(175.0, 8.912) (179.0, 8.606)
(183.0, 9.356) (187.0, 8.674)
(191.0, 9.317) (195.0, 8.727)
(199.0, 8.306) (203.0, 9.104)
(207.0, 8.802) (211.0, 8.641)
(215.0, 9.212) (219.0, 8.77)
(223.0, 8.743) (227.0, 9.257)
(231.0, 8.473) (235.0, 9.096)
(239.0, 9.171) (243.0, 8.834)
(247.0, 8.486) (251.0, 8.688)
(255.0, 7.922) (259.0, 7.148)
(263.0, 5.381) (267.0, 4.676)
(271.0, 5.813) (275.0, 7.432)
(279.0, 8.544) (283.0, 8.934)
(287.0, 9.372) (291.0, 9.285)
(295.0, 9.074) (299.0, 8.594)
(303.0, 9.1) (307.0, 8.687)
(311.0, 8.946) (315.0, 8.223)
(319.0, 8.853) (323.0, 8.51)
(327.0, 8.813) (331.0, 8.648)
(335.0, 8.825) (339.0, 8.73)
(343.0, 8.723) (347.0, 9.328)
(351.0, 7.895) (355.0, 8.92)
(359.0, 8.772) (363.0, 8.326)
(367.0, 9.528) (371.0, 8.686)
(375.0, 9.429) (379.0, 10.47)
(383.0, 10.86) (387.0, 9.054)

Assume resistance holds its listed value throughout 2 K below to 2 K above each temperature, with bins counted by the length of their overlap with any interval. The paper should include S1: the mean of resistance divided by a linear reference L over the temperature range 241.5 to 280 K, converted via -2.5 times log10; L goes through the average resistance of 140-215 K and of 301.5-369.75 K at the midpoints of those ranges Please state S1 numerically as 0.21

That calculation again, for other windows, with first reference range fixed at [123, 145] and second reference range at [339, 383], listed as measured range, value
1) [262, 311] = 0.13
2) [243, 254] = 0.05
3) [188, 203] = 0.02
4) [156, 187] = 0.02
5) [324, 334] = 0.04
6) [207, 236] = 0.01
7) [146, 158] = 0.00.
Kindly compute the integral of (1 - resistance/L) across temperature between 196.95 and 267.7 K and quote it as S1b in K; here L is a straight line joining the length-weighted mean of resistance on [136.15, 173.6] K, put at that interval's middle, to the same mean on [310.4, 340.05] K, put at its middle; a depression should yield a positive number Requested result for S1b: 3.44 K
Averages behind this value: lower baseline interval 8.81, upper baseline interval 8.68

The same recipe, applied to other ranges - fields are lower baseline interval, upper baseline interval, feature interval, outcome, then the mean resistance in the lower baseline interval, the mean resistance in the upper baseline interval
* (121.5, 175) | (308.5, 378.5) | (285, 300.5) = -0.5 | 8.82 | 8.81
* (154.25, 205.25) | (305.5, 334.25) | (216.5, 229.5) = -0.2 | 8.78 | 8.68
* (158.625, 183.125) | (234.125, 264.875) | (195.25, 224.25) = -1.3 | 8.75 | 8.06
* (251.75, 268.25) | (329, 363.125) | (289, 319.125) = -4.8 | 6.54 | 8.7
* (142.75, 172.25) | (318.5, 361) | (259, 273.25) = 5.1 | 8.77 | 8.72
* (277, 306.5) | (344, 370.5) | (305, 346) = 0.8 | 8.97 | 8.79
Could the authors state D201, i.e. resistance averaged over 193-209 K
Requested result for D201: 8.73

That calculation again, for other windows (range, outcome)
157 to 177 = 8.7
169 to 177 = 9.01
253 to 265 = 6.82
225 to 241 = 9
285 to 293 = 9.33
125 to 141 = 9.01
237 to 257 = 8.62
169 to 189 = 8.93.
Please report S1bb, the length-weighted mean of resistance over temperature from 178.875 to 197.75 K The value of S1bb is 8.94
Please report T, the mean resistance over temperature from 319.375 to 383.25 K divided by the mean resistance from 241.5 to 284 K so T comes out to 1.2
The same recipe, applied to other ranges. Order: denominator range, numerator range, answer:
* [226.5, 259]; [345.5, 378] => 1.03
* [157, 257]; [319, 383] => 1.02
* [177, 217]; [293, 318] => 0.99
